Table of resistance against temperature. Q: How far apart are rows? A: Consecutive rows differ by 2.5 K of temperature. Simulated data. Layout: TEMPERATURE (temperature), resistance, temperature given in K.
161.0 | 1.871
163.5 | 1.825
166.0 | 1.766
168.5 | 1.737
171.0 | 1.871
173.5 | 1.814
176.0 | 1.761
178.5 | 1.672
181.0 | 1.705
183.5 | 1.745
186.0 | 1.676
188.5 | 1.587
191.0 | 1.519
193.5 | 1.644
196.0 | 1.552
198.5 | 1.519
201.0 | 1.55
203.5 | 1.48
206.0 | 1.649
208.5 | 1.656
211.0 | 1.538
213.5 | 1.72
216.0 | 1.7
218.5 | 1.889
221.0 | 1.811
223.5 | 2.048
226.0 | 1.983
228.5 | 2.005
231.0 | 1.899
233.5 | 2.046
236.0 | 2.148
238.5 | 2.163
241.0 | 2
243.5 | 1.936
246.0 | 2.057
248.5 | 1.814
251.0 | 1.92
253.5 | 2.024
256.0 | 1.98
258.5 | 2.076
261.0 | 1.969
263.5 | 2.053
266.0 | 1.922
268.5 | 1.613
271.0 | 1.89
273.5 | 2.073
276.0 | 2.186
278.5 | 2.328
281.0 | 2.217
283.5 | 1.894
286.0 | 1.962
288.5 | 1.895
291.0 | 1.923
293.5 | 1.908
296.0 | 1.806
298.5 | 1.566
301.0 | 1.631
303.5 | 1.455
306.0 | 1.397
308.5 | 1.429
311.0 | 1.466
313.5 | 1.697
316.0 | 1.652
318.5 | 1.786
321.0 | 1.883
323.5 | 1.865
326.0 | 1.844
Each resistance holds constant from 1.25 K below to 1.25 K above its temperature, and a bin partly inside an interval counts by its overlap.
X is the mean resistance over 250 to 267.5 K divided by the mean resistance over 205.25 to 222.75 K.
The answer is 1.2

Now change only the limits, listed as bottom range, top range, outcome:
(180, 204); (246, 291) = 1.24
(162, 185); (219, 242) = 1.14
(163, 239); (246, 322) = 1.05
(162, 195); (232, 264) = 1.17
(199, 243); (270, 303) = 1.05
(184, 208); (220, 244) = 1.27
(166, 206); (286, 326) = 1.03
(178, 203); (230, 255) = 1.24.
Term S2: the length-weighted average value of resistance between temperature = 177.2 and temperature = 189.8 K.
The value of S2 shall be 1.68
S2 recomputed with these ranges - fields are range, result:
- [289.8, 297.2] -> 1.88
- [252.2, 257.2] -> 2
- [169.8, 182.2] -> 1.76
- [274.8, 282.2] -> 2.24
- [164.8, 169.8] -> 1.75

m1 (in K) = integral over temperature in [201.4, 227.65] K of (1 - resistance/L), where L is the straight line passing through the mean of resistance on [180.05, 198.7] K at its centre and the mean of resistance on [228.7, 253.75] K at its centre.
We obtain 0.9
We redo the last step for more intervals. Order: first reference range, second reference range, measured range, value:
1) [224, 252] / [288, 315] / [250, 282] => -3.11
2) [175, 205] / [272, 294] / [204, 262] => -2.94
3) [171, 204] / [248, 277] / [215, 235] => -1.38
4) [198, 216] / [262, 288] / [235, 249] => -1.70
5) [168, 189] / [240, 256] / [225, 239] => -0.93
